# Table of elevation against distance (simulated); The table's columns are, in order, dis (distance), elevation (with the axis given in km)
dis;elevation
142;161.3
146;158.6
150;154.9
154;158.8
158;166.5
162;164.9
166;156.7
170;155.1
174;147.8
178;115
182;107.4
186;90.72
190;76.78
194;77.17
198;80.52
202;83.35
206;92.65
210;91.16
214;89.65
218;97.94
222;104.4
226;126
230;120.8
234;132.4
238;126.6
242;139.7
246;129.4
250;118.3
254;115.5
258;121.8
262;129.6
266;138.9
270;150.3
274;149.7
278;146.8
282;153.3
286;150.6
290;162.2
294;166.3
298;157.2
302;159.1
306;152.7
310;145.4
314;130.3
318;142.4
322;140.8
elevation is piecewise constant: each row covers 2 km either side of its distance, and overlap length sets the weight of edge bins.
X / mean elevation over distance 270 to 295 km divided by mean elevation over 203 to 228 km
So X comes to 1.55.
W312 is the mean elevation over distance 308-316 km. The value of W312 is 138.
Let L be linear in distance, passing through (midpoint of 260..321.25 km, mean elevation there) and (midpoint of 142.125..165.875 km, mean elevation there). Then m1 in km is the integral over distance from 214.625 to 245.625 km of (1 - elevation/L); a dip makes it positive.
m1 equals 6.8 km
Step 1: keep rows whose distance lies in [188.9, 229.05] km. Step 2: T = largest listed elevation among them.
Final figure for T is 126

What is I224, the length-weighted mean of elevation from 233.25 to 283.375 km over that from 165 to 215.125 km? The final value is 1.3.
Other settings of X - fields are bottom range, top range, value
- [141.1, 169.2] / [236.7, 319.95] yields 0.89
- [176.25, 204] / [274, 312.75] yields 1.71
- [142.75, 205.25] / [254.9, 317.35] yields 1.16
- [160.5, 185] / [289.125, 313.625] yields 1.12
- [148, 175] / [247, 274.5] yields 0.83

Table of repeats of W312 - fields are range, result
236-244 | 133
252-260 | 119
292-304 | 161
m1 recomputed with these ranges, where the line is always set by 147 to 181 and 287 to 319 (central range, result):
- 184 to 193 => 4.1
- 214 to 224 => 3.5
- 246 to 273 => 3.9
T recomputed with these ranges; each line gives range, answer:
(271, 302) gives 166.3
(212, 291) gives 162.2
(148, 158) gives 166.5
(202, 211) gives 92.65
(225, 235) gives 132.4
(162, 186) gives 164.9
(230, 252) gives 139.7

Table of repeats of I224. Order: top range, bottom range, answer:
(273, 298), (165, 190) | 1.26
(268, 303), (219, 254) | 1.26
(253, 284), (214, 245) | 1.16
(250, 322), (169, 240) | 1.37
